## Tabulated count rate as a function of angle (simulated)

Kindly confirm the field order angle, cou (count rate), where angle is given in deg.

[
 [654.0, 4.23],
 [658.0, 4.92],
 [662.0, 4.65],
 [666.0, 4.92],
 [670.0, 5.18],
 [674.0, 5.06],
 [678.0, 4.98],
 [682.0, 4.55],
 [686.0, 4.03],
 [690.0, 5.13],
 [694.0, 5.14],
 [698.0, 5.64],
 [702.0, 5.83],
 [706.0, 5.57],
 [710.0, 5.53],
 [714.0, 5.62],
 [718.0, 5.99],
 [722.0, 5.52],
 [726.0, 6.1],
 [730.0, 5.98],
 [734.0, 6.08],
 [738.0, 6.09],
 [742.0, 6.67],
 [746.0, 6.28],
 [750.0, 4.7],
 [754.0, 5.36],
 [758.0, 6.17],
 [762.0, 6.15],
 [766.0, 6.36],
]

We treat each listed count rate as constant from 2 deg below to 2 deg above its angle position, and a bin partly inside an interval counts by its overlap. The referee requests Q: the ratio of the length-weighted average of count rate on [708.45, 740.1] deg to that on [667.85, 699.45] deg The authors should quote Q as 1.2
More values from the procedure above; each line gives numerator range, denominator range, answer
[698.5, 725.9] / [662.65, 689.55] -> 1.19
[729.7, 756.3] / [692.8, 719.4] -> 1.05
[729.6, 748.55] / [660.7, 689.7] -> 1.29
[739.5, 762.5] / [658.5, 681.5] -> 1.19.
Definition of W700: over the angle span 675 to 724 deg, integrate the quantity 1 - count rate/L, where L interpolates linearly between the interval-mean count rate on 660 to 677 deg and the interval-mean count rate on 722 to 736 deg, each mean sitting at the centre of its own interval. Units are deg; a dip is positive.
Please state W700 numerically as 1.8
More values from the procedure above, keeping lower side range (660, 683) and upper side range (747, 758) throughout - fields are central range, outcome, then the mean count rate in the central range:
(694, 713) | -1.9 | 5.59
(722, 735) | -1.9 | 5.97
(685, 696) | 0.4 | 4.83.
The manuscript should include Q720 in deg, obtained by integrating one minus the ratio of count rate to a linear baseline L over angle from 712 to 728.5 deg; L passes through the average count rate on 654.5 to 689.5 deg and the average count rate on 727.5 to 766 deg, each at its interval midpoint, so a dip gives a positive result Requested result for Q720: -0.8 deg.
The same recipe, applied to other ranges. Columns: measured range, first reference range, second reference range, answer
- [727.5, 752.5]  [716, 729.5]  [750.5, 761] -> -0.8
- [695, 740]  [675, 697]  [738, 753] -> -3.5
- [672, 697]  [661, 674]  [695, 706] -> 2.2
